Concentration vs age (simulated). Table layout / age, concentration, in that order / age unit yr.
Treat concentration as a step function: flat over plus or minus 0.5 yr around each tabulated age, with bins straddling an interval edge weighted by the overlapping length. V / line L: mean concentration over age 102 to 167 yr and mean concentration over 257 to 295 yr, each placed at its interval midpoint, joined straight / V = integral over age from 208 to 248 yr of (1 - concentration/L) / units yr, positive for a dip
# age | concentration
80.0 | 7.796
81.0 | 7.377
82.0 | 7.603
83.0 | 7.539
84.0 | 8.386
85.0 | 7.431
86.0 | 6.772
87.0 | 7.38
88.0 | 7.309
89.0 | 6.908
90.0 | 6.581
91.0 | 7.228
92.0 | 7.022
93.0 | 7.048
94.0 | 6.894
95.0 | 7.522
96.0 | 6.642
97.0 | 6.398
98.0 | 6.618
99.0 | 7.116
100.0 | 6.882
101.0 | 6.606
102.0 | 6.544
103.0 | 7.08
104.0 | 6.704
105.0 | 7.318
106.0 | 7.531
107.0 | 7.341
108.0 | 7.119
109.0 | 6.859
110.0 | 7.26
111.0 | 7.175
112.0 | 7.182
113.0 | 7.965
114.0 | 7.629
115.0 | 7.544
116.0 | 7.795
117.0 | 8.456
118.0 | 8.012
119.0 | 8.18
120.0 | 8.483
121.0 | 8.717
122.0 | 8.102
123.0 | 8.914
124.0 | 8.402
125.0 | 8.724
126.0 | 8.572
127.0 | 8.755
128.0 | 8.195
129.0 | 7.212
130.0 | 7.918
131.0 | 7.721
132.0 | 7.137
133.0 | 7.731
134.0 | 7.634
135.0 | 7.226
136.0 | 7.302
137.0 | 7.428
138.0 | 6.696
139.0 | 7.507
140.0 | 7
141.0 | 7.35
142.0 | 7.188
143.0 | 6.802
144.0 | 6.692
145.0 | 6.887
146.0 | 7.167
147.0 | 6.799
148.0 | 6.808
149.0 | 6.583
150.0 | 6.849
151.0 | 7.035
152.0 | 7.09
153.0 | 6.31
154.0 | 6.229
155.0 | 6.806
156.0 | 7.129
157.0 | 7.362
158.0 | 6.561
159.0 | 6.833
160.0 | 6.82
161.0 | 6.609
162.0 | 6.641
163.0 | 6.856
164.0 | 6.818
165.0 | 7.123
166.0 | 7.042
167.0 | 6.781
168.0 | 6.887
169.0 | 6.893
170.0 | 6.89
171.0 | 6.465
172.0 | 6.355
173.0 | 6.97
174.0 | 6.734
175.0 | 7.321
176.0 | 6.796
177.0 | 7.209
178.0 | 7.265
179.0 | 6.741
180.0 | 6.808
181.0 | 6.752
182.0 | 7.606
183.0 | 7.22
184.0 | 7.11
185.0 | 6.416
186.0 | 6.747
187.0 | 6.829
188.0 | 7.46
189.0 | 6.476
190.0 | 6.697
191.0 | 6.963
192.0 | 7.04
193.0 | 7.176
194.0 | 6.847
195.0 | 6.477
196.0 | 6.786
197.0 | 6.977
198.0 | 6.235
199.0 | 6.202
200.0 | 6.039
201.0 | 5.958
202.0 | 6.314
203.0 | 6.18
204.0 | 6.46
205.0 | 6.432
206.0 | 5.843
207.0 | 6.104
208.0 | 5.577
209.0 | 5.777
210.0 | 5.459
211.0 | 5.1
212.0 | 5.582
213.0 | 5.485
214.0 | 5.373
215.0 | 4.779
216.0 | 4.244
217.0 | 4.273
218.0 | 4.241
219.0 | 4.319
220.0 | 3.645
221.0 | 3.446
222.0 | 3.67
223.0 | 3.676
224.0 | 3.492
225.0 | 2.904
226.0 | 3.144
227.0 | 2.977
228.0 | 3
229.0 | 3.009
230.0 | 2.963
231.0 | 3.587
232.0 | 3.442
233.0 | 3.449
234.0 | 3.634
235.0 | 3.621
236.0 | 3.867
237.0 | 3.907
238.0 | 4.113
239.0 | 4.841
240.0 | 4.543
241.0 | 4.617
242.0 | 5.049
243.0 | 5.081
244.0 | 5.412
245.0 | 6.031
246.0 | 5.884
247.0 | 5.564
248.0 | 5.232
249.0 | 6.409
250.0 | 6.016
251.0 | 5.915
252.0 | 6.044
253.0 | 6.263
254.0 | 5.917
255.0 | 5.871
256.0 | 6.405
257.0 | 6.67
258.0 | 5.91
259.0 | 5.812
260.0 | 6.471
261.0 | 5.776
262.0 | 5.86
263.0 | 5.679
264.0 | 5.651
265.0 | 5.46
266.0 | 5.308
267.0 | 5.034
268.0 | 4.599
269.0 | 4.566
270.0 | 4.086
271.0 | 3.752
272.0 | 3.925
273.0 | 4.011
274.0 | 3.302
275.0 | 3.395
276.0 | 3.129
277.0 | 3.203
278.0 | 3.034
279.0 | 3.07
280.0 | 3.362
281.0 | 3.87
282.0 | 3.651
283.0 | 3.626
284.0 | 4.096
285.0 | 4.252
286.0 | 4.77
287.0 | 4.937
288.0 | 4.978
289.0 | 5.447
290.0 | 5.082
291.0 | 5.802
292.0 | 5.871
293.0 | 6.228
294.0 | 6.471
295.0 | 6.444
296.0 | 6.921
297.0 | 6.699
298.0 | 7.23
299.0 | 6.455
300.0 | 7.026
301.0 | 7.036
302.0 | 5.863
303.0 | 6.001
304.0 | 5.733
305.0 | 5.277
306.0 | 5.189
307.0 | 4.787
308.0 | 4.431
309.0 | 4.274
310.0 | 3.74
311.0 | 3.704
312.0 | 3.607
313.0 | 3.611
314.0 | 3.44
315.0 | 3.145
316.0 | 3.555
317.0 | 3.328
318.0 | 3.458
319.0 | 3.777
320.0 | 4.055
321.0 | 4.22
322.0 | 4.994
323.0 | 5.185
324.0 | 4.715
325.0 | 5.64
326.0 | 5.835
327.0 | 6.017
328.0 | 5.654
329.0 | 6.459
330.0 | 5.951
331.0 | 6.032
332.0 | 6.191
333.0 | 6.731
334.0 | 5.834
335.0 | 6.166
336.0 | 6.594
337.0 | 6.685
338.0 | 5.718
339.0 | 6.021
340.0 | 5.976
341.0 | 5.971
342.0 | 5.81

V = 9.2 yr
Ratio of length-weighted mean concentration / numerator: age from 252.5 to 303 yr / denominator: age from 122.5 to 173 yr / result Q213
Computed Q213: 0.7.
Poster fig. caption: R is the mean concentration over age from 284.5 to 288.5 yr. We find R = 4.73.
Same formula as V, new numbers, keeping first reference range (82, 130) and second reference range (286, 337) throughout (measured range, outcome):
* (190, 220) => 2.85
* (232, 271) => 4.67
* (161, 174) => 0.09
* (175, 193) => -0.79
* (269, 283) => 5.25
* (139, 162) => 0.52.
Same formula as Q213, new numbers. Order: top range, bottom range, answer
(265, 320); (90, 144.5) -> 0.63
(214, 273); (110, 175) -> 0.64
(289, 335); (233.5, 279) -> 1.06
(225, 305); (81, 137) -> 0.66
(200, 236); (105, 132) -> 0.57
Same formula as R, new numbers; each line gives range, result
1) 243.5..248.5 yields 5.62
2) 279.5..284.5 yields 3.72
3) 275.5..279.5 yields 3.11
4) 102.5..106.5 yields 7.16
